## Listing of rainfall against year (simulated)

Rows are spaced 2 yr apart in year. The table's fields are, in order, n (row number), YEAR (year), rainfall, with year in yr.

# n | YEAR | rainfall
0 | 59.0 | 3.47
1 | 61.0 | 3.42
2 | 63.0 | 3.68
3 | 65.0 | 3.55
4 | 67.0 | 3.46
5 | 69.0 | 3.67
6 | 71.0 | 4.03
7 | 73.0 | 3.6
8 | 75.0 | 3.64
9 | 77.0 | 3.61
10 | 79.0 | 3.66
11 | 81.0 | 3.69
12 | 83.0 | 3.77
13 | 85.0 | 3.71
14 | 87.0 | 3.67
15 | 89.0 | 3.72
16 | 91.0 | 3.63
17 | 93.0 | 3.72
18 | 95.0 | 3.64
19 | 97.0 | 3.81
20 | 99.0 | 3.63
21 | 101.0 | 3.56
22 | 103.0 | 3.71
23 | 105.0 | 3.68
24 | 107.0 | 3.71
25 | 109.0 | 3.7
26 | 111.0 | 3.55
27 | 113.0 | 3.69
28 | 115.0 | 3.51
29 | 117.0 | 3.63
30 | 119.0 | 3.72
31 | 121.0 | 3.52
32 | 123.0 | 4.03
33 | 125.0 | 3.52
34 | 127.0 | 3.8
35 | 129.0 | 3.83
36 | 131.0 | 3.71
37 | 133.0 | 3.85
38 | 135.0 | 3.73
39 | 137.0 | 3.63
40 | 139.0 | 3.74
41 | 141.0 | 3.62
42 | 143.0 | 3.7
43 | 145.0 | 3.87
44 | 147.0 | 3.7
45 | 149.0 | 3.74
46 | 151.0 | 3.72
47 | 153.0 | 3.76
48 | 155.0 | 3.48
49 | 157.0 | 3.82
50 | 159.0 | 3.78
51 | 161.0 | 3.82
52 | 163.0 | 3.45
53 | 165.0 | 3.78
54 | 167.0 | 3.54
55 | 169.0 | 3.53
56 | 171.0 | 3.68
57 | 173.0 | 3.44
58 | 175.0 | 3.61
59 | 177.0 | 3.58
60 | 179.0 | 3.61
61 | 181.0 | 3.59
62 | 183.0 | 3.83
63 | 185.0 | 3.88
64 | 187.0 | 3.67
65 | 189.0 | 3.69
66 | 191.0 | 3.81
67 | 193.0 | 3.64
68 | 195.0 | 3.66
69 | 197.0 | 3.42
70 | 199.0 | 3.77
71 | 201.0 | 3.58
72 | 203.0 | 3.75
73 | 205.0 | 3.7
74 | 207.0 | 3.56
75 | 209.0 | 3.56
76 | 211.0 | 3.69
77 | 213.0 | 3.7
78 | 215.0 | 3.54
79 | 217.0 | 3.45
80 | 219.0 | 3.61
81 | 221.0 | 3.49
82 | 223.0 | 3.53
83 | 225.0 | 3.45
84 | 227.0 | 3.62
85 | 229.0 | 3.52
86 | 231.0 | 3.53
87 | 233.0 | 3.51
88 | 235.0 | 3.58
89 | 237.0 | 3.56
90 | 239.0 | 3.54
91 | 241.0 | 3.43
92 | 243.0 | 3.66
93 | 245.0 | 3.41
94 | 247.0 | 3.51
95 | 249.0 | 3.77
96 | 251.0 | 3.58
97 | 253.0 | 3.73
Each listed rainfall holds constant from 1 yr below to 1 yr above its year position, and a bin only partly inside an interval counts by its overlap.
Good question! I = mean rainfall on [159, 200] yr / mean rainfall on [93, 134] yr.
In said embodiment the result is 1.0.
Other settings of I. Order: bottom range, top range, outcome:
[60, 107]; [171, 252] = 0.98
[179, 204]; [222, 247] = 0.96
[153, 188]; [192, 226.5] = 0.98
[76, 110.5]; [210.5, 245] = 0.96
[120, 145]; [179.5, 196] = 1.00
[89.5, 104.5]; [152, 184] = 0.99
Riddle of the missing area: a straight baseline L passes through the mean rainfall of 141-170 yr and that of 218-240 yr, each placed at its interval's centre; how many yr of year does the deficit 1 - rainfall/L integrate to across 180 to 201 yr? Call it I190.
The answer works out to -0.4 yr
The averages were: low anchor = 3.69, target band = 3.69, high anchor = 3.54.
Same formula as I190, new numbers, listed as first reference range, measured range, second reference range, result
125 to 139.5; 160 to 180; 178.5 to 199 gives 0.54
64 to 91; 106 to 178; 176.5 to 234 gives -0.68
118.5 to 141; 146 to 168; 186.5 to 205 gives 0.08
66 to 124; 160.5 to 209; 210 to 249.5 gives -0.70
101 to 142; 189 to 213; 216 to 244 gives -0.52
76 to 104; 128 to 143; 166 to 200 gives -0.27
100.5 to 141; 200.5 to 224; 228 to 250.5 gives -0.11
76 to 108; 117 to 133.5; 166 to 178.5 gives -0.47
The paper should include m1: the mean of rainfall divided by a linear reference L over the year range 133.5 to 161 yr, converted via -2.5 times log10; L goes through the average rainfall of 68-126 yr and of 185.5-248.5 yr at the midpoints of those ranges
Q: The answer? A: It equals -0.023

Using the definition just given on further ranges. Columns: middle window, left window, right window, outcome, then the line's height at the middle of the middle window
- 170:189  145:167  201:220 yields 0.00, 3.67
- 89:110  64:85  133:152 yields 0.00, 3.69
